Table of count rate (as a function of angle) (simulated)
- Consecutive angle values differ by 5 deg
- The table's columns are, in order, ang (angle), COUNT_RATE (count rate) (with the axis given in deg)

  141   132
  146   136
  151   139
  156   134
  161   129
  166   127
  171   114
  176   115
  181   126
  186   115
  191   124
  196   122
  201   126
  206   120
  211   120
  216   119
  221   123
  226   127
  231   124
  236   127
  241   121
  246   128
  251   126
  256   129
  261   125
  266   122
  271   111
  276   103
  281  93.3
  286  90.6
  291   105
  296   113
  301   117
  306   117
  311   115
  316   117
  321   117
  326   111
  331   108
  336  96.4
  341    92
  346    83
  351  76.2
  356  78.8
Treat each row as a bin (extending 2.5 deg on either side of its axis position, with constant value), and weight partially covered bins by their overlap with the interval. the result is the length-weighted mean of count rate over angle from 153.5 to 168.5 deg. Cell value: 130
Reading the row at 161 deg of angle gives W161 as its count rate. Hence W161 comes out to 129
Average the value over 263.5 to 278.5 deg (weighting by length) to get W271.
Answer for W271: 112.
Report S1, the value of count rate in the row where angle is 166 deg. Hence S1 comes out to 127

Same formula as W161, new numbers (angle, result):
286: 90.6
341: 92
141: 132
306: 117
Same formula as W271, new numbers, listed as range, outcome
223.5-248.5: 125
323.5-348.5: 98.1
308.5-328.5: 115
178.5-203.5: 123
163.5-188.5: 119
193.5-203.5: 124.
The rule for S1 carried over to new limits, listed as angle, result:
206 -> 120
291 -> 105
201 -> 126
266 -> 122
